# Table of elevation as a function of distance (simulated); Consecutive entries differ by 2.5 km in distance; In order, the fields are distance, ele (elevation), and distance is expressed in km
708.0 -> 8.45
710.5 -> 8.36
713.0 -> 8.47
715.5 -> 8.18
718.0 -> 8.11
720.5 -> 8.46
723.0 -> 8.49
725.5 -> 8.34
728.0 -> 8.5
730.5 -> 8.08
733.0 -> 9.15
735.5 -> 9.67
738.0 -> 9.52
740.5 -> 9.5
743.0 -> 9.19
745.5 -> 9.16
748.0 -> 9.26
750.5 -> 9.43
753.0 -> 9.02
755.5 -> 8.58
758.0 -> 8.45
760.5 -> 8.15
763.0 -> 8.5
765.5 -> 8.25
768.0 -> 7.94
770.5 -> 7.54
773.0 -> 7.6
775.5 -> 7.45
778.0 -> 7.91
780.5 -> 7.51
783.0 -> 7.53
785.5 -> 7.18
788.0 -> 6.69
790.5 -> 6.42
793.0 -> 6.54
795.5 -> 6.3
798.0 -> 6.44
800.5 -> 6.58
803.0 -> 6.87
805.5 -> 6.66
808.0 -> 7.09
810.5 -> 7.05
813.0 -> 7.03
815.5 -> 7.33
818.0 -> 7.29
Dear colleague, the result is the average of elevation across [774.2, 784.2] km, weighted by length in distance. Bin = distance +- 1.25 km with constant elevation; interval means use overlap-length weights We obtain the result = 7.6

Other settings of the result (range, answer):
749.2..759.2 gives 8.87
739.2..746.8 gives 9.28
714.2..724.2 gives 8.31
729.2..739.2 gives 9.1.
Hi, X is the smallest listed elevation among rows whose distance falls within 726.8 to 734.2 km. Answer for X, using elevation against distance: 8.08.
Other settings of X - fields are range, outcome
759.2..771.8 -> 7.54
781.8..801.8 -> 6.3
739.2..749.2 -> 9.16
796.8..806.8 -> 6.44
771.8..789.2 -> 6.69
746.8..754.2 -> 9.02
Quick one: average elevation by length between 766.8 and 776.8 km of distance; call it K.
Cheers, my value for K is 7.63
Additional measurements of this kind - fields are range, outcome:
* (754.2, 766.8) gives 8.39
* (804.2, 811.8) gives 6.93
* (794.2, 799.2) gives 6.37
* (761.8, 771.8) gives 8.05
